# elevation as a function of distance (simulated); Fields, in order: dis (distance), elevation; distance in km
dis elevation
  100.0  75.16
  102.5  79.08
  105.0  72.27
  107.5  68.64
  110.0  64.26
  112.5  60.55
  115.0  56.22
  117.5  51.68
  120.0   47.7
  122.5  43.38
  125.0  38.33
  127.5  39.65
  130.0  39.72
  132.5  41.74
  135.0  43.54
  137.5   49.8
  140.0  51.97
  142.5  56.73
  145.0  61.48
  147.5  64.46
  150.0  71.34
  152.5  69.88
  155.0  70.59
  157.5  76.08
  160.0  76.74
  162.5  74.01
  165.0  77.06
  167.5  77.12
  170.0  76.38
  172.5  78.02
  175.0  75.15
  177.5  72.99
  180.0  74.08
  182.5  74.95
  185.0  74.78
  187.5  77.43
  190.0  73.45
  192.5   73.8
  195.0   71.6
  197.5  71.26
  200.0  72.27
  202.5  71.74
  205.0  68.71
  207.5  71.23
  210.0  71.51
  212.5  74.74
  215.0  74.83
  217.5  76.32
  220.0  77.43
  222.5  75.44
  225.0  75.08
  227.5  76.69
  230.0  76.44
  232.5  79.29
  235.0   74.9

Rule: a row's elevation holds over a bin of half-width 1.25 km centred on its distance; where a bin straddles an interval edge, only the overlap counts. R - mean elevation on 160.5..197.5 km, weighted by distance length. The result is 75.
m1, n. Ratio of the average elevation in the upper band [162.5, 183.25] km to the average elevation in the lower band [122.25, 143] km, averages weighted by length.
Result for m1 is 1.69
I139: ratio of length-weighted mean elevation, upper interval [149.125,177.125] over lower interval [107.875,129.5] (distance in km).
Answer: 1.48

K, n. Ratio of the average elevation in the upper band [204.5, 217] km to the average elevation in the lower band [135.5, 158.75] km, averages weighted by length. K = 1.2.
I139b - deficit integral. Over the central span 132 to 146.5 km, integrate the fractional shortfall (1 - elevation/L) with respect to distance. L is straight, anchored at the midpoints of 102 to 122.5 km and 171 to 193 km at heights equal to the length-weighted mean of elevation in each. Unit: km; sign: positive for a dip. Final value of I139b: 3.2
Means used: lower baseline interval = 60.8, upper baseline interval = 75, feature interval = 51.6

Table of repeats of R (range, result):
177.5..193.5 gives 74.6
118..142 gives 44.6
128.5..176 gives 64.6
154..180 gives 75.4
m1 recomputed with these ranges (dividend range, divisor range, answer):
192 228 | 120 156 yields 1.39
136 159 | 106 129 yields 1.21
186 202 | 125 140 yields 1.69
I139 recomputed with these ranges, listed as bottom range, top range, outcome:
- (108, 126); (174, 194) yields 1.42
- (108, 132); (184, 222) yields 1.49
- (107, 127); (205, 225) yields 1.41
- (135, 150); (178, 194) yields 1.31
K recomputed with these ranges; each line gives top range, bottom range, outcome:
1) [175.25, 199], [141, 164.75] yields 1.07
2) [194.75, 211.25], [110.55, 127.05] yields 1.43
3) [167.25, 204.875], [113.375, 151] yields 1.47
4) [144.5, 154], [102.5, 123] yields 1.12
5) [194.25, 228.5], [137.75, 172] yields 1.06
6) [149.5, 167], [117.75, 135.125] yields 1.74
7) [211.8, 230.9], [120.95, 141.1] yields 1.74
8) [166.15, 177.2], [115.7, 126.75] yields 1.68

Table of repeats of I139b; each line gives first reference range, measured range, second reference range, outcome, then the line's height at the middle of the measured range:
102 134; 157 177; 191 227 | -3.8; 64.2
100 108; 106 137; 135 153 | 8.3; 67.6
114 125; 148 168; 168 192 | -2.5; 65.5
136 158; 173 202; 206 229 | -1.7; 69.7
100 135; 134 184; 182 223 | -3.7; 63.8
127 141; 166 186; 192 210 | -4.6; 61.4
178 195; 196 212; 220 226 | 0.8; 75.1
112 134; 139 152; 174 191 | -1.1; 56.9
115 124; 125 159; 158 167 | 4.0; 62.9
